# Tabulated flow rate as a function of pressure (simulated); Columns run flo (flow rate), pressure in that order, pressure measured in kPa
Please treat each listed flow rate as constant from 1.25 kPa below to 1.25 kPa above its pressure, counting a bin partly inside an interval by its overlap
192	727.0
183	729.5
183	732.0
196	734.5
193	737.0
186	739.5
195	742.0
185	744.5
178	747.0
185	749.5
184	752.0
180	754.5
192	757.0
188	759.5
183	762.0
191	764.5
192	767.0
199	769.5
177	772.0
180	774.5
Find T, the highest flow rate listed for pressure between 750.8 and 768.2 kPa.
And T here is 192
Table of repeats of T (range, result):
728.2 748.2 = 196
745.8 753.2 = 185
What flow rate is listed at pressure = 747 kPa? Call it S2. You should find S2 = 178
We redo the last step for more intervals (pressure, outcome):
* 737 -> 193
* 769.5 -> 199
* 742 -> 195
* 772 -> 177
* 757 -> 192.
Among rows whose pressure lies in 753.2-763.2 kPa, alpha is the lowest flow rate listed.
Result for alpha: 180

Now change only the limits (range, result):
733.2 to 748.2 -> 178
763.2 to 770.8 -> 191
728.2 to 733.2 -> 183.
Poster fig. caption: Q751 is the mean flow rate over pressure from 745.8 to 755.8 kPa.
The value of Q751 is 182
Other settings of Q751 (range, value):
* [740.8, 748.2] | 186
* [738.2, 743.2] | 190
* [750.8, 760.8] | 186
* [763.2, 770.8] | 194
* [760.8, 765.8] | 187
